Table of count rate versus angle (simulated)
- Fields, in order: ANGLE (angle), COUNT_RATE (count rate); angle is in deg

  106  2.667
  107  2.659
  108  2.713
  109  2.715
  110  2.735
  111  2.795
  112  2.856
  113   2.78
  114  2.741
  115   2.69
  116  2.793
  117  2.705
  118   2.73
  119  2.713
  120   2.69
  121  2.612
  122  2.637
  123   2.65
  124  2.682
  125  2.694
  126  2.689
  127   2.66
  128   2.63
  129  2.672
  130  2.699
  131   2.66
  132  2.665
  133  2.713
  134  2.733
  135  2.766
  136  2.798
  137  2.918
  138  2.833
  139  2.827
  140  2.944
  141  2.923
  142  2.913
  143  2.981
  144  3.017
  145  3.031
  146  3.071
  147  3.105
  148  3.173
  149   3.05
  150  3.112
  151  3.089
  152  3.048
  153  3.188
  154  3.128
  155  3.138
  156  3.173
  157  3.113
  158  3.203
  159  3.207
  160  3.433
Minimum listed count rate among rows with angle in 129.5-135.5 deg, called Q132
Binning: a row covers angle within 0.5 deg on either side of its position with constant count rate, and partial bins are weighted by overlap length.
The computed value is 2.66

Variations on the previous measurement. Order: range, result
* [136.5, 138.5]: 2.833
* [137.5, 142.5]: 2.827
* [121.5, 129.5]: 2.63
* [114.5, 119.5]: 2.69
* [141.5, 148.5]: 2.913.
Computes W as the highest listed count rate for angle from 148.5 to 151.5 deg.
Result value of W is 3.112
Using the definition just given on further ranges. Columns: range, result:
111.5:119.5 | 2.856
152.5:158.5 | 3.203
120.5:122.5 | 2.637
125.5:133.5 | 2.713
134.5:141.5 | 2.944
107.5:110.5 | 2.735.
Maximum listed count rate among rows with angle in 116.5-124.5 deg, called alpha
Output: 2.73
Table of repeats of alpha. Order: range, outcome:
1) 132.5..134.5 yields 2.733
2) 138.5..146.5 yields 3.071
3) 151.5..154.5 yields 3.188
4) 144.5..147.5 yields 3.105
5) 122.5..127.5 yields 2.694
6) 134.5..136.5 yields 2.798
